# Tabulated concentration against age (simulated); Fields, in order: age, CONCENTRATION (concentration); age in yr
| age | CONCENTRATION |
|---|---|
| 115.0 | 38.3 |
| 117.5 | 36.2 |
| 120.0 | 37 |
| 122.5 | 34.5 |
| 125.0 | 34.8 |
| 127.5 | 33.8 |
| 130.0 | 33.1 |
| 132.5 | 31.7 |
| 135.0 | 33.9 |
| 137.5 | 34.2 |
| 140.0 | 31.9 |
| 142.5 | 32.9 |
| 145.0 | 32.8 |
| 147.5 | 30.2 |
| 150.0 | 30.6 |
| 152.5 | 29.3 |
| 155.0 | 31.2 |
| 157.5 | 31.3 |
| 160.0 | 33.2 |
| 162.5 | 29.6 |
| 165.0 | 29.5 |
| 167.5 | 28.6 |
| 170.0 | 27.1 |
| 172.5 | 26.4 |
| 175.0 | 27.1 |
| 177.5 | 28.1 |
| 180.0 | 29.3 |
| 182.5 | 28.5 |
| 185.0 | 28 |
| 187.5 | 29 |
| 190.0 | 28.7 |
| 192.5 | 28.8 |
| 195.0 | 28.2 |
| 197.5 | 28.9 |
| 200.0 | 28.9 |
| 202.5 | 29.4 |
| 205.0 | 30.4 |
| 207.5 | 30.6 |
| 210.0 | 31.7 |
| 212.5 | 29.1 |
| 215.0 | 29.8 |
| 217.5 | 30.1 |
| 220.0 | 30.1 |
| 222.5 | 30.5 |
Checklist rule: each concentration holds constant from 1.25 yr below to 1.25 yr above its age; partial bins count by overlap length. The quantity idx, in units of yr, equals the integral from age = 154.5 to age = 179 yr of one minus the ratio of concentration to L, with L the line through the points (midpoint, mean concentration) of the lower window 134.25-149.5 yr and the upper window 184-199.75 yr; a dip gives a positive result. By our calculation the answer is 1.2 yr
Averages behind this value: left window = 32.5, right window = 28.6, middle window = 29.1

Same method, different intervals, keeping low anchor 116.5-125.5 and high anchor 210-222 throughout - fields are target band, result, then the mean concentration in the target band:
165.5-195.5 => 3.68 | 28.2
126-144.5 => 0.93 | 33.1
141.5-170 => 2.51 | 30.7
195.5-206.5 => 0.56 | 29.3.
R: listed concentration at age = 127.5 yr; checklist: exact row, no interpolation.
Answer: 33.8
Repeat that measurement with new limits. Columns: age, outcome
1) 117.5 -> 36.2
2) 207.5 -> 30.6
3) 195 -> 28.2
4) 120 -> 37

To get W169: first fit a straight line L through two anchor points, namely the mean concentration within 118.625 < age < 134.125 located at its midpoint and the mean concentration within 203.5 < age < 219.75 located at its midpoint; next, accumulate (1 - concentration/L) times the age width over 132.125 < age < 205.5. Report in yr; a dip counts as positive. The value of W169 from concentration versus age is 5.32 yr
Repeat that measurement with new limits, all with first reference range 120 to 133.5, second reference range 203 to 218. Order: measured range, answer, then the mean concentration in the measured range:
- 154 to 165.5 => 0.51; 31.1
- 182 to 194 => 1.01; 28.6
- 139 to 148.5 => 0.34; 32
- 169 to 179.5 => 1.49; 27.3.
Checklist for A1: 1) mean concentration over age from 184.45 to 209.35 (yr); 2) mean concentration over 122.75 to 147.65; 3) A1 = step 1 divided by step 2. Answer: 0.88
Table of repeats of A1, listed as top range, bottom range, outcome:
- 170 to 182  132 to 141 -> 0.84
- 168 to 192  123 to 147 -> 0.85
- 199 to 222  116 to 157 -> 0.91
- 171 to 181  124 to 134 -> 0.83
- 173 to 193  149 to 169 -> 0.93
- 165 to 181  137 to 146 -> 0.85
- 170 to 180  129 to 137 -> 0.83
